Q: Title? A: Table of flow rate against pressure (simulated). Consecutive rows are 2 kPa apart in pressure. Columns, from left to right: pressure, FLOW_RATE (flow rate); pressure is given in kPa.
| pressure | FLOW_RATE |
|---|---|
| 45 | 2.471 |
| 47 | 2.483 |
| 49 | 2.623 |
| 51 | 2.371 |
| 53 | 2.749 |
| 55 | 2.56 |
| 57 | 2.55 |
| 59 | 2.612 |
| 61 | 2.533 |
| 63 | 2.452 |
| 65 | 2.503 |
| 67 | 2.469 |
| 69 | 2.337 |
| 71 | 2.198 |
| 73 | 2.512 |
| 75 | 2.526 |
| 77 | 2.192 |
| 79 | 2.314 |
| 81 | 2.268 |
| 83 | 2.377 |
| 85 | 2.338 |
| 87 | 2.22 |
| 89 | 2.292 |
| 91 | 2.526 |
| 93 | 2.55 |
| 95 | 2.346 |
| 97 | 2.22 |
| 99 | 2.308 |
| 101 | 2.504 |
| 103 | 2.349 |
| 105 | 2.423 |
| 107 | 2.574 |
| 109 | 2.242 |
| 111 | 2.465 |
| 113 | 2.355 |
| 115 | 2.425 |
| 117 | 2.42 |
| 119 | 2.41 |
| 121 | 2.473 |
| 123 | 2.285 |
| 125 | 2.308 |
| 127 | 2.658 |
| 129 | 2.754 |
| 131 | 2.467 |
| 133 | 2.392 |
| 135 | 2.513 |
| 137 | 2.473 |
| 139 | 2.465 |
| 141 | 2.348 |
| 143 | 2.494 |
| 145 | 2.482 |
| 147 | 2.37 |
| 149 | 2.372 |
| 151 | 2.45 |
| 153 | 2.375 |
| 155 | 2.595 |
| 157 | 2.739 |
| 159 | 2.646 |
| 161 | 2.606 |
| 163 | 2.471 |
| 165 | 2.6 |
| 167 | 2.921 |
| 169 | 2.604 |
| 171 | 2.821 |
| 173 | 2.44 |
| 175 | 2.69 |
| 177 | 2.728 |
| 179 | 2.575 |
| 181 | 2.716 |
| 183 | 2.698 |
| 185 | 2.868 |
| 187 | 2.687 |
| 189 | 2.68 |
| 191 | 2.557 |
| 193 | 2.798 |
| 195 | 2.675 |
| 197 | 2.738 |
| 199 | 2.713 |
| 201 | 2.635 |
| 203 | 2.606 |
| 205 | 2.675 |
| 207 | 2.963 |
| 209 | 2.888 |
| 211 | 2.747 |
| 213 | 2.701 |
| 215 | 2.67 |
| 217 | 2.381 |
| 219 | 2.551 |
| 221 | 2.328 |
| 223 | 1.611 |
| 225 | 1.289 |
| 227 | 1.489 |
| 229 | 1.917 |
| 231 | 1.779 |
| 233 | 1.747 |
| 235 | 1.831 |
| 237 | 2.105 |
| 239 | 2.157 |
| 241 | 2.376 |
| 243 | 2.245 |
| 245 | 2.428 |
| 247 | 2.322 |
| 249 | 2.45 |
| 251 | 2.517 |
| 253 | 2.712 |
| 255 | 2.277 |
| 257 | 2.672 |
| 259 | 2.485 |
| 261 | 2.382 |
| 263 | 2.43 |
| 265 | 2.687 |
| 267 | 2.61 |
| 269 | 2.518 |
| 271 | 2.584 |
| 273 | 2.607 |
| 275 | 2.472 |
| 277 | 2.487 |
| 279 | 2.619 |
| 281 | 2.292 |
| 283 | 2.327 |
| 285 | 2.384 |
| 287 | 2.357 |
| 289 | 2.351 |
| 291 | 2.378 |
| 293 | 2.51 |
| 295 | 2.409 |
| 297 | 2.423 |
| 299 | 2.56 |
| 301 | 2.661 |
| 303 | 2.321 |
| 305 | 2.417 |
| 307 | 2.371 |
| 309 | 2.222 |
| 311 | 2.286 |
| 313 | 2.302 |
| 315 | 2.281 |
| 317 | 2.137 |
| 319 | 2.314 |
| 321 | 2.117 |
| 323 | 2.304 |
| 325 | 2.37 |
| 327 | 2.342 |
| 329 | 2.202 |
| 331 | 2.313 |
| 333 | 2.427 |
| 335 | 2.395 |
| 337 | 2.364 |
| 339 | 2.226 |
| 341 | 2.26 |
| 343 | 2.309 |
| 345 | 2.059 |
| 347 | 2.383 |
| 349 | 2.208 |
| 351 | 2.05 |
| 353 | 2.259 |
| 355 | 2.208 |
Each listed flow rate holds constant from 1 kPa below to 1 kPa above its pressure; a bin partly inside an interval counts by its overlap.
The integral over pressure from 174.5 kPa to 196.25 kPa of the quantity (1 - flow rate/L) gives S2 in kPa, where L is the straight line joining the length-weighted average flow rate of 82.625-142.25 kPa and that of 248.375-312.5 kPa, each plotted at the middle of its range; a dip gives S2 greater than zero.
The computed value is -2.3 kPa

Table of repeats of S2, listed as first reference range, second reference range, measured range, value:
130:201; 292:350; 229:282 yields 1.5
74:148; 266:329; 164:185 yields -2.5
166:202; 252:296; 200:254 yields 6.1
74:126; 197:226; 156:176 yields -1.7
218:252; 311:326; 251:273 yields -4.2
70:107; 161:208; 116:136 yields 0.2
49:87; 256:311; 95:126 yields 0.7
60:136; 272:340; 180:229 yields -2.6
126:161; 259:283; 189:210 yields -1.8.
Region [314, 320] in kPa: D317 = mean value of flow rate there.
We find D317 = 2.24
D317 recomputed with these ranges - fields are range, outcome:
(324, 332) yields 2.31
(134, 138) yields 2.49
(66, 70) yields 2.4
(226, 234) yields 1.73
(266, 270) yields 2.56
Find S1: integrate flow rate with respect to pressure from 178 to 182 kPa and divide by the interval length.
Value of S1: 2.65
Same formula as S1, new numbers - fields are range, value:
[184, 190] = 2.74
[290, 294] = 2.44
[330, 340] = 2.34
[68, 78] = 2.35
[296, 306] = 2.48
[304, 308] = 2.39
